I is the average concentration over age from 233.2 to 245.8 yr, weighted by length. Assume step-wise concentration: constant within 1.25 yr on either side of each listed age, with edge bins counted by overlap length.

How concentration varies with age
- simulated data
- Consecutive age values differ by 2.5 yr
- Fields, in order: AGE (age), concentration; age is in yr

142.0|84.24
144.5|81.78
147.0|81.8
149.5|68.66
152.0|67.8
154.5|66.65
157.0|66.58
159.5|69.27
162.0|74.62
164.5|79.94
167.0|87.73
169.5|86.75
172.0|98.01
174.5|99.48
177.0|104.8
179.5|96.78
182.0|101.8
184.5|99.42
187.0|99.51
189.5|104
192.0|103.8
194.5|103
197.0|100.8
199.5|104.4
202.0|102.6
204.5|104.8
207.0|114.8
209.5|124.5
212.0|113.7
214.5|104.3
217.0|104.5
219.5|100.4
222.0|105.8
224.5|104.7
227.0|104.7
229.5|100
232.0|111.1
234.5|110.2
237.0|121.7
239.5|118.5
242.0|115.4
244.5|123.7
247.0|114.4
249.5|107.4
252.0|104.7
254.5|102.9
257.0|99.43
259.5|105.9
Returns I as 118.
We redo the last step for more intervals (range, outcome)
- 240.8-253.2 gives 113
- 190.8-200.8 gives 103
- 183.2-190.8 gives 101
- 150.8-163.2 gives 69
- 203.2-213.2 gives 114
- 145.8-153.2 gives 72.7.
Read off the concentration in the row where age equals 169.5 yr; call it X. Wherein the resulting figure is 86.75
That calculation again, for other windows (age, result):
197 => 100.8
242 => 115.4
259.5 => 105.9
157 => 66.58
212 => 113.7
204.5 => 104.8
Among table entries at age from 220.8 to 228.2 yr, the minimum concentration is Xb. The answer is 104.7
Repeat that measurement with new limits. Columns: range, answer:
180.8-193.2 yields 99.42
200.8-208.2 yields 102.6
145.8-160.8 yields 66.58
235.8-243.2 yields 115.4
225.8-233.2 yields 100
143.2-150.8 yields 68.66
